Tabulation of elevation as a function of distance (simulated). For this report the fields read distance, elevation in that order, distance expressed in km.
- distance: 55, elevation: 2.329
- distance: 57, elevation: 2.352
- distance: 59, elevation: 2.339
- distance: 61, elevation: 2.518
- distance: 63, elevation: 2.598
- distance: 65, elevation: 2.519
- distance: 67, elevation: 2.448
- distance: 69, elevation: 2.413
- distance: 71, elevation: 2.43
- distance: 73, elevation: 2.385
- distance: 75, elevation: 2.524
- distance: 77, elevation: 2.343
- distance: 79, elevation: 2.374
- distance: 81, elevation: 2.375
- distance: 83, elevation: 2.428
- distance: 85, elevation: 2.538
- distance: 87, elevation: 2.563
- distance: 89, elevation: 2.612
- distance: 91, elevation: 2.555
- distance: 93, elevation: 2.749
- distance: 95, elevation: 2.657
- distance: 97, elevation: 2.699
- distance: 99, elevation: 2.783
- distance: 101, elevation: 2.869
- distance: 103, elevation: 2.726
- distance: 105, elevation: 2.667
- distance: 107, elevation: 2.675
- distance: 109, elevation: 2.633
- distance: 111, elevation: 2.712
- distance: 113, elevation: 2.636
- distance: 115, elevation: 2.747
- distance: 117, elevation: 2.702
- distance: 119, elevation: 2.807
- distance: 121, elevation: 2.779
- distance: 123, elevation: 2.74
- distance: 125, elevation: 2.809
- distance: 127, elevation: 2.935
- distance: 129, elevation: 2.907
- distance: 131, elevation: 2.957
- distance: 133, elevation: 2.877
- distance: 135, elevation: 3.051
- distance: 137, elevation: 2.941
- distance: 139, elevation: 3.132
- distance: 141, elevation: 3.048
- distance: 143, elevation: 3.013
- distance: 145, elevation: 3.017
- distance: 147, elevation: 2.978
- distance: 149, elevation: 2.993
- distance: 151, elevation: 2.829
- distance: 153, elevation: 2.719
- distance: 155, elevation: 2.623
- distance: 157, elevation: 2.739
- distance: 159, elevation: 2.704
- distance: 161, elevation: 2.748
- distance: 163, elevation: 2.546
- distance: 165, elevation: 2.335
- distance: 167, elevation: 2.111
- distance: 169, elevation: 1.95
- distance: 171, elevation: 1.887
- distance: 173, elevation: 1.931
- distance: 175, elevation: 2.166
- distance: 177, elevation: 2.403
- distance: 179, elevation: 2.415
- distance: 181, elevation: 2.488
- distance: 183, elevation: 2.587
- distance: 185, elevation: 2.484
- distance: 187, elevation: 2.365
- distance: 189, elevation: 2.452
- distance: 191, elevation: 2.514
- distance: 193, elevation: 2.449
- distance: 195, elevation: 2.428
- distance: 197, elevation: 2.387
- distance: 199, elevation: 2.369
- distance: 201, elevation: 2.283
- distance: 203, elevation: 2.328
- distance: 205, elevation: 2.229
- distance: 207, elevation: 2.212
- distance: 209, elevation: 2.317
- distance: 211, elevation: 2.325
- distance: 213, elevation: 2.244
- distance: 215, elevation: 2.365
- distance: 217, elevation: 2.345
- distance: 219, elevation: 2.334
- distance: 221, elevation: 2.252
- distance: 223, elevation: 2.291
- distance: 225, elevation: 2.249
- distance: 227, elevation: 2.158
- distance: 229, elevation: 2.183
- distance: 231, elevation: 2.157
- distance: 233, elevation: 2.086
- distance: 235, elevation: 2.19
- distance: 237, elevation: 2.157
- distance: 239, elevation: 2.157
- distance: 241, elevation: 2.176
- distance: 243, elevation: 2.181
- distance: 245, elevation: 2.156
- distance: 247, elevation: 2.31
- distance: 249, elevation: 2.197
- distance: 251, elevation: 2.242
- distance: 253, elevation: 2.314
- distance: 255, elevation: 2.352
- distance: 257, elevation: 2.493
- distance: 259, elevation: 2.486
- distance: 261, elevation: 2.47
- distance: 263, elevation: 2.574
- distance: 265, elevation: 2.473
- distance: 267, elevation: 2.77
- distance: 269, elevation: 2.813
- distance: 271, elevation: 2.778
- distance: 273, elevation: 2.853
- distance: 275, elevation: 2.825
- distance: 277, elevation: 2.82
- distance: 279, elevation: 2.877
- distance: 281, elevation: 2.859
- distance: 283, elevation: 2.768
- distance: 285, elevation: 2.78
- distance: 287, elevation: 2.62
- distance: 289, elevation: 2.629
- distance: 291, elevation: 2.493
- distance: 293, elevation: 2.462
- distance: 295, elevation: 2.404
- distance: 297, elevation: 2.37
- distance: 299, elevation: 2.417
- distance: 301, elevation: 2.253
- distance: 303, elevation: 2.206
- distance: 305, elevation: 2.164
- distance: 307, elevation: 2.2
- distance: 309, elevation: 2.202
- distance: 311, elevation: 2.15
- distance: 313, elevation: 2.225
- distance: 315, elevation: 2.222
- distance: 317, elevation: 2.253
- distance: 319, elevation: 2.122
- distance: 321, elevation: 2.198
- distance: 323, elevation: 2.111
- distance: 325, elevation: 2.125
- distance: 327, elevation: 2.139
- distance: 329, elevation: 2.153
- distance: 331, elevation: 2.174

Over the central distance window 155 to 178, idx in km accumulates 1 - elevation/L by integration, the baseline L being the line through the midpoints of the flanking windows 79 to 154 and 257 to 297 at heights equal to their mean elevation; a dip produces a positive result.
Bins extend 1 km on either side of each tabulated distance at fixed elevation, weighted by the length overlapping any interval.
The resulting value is 3.4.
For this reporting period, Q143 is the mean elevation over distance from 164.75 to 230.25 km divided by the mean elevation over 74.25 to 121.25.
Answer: 0.87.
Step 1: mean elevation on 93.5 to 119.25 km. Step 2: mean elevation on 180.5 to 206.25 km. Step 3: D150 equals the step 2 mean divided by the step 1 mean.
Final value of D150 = 0.89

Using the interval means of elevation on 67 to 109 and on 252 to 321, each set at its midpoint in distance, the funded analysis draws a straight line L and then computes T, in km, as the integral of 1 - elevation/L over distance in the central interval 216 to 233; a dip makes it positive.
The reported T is 1.9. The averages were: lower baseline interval 2.57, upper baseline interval 2.49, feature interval 2.24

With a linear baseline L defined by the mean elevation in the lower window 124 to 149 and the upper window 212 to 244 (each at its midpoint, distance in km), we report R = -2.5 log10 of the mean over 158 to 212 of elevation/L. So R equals 0.10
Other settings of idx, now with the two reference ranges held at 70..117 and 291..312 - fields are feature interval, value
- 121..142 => -3.23 km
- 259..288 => -4.88 km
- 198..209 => 0.67 km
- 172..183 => 0.73 km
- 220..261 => 2.35 km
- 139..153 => -2.51 km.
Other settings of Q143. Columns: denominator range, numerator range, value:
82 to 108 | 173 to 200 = 0.91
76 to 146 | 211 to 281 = 0.87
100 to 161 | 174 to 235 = 0.82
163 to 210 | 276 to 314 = 1.07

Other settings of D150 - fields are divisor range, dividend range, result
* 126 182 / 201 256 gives 0.84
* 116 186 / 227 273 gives 0.88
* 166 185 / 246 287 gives 1.17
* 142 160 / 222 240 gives 0.77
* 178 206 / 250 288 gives 1.09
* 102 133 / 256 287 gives 0.98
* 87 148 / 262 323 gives 0.88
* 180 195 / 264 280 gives 1.12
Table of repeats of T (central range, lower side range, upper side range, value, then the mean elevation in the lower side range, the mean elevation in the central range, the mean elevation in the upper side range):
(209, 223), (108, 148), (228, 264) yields 0.7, 2.87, 2.31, 2.27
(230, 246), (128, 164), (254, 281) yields 3.3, 2.88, 2.16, 2.67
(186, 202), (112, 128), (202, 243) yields -0.1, 2.77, 2.41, 2.24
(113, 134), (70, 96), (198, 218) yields -3.3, 2.5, 2.82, 2.3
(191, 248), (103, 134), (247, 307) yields 7.7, 2.77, 2.27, 2.53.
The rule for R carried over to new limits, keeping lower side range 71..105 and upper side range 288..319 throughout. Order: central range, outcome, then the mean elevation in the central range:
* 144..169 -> -0.075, 2.67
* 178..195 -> -0.008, 2.47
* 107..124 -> -0.074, 2.72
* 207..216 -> 0.054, 2.3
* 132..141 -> -0.195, 3.01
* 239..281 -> -0.068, 2.51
